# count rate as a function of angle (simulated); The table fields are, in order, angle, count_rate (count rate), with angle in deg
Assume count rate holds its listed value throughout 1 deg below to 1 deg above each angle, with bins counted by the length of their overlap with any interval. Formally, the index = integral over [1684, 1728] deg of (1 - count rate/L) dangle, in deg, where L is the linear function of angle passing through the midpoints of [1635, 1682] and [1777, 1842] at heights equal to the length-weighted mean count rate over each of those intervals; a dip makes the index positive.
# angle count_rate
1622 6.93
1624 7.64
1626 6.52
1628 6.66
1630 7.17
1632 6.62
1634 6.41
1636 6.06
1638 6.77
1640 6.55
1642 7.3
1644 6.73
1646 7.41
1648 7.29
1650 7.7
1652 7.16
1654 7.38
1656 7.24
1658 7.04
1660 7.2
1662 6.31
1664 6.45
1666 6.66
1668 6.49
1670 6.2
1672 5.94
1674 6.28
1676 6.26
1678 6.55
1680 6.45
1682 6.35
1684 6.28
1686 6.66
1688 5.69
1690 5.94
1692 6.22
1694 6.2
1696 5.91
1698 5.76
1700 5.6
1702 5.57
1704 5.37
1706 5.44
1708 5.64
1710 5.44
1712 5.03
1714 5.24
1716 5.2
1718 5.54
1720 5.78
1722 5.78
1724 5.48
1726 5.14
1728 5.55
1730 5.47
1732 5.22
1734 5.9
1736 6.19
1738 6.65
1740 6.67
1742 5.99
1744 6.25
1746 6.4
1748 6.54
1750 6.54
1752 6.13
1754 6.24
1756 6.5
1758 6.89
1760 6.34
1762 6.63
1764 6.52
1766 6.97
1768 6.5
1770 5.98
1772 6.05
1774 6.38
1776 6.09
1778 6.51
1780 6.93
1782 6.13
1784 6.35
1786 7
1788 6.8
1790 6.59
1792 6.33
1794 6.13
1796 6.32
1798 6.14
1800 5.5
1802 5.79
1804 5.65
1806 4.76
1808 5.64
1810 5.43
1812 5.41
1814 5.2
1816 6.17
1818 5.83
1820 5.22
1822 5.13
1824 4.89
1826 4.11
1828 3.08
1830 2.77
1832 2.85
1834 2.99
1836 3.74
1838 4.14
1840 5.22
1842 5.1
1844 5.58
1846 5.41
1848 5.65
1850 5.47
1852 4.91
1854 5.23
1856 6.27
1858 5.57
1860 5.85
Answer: 4.5 deg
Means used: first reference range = 6.75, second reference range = 5.33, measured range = 5.66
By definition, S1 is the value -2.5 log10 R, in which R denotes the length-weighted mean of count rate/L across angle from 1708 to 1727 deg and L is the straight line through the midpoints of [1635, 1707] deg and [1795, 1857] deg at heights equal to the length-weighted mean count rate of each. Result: 0.12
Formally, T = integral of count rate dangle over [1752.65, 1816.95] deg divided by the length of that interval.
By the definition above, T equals 6.18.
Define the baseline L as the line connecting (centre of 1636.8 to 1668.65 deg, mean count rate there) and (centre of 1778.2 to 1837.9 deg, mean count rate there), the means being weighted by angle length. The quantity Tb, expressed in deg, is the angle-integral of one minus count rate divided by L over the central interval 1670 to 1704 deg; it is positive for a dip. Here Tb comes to 2.7 deg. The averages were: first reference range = 6.98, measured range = 6.08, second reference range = 5.34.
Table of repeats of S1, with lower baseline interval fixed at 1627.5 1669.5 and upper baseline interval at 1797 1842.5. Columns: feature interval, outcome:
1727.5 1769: -0.12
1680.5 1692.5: 0.04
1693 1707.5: 0.10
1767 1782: -0.18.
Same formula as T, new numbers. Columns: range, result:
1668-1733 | 5.8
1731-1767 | 6.37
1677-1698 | 6.2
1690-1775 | 5.97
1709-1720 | 5.33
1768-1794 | 6.42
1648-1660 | 7.29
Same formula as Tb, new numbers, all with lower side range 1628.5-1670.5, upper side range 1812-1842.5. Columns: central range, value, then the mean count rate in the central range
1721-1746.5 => -0.78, 5.89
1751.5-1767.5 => -3.48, 6.54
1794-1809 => -2.85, 5.72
